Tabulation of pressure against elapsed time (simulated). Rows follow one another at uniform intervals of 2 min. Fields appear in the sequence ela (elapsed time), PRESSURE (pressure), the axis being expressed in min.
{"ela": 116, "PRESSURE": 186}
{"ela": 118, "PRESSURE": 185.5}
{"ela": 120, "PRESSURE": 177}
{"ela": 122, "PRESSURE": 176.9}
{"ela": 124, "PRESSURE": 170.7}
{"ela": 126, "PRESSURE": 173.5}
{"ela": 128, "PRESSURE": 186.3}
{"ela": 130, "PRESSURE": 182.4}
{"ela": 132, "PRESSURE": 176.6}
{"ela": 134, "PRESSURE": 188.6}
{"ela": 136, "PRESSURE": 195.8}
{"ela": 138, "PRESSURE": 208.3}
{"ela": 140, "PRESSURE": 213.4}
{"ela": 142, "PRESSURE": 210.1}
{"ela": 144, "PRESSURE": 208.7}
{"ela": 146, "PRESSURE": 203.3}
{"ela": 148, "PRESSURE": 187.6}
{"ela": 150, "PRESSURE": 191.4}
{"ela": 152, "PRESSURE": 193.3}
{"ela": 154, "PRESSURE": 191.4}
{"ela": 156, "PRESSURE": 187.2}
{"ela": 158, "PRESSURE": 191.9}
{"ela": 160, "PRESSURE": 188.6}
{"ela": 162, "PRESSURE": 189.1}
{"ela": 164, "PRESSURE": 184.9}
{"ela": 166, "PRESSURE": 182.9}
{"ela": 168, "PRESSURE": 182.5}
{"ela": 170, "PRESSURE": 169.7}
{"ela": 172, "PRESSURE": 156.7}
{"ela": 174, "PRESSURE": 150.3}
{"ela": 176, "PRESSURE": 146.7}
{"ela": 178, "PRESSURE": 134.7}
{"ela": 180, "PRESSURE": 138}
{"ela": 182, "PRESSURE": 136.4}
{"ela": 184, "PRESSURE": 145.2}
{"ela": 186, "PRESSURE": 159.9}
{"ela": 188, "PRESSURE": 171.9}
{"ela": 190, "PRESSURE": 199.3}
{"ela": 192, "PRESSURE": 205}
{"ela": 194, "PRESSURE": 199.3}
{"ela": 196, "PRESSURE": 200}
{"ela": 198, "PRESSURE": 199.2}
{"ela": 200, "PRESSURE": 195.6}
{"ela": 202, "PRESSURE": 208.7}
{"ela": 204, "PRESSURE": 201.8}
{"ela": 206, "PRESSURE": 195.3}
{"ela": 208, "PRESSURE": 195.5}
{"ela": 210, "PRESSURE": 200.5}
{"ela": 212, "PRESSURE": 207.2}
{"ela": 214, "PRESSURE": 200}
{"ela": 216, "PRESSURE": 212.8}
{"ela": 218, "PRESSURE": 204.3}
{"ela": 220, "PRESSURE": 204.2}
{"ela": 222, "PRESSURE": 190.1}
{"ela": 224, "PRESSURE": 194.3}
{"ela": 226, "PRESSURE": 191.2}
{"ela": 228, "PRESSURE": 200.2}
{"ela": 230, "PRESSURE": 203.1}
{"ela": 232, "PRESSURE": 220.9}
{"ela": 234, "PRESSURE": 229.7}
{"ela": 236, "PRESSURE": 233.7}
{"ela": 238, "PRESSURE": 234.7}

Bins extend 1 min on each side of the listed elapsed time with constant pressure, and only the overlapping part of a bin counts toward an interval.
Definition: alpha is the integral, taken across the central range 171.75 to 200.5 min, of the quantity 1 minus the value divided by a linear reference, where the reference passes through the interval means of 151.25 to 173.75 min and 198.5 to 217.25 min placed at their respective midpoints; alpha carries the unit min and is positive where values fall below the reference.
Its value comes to 3.5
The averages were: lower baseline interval 182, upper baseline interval 202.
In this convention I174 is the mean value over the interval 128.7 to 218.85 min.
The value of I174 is 186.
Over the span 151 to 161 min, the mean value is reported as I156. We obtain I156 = 190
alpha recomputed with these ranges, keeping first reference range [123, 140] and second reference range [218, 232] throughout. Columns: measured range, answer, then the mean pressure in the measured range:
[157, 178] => 2.1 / 172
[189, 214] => -0.6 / 201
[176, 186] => 2.7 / 142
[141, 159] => -0.6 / 196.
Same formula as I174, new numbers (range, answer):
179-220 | 189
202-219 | 203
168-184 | 150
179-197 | 173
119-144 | 189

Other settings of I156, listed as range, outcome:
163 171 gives 180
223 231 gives 197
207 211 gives 198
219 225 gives 196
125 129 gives 180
